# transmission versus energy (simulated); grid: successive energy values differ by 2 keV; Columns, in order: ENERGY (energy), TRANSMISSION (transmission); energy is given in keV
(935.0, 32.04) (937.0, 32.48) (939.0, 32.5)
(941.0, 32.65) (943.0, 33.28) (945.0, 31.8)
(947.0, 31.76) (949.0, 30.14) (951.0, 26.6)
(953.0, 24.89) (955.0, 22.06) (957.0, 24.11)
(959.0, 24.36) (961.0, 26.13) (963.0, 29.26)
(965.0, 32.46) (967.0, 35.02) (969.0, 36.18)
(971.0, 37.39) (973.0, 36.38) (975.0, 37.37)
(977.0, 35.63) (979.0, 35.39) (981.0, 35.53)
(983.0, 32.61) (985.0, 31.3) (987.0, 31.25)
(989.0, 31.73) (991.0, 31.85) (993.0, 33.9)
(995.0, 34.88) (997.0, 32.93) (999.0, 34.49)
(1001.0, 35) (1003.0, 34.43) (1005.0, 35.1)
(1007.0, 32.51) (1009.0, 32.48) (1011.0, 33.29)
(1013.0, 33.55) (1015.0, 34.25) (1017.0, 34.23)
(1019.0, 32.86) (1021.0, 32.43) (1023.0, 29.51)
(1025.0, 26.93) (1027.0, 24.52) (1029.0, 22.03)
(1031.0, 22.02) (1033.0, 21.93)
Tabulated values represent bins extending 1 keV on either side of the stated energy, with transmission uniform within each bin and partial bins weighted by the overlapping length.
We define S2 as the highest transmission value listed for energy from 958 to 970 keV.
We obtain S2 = 36.18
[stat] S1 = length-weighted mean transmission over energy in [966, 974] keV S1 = 36.2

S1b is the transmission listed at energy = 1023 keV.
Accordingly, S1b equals 29.51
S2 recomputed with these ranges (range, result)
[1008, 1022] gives 34.25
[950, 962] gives 26.6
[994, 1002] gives 35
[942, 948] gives 33.28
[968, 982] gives 37.39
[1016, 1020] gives 34.23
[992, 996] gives 34.88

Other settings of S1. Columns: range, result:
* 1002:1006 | 34.8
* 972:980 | 36.2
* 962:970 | 33.2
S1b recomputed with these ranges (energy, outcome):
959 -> 24.36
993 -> 33.9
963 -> 29.26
